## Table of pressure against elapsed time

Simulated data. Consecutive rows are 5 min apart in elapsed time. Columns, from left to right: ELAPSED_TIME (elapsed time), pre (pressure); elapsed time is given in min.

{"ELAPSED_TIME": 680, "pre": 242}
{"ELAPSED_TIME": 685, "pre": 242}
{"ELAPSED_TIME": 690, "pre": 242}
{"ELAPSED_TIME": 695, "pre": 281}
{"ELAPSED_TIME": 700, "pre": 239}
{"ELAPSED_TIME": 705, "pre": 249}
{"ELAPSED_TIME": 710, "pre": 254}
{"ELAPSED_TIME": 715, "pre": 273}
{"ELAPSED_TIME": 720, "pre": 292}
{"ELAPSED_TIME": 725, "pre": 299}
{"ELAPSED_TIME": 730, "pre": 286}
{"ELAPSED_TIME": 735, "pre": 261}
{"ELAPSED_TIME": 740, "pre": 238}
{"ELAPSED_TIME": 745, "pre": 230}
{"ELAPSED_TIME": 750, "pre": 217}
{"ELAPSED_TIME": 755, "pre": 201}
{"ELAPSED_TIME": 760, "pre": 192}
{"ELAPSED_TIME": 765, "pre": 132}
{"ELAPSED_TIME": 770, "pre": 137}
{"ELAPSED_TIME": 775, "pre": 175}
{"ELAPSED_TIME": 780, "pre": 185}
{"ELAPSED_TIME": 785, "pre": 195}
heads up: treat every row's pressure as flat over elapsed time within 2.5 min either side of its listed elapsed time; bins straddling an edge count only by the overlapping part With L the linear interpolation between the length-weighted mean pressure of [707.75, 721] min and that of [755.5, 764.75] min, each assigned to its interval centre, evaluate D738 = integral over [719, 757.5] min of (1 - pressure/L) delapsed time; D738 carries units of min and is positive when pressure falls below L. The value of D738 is -4.69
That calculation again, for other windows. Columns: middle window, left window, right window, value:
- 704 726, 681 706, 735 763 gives -3.32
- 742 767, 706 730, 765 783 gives 0.88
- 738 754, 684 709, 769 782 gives -2.10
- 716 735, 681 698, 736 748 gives -3.51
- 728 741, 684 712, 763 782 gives -3.67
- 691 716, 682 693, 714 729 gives 0.71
